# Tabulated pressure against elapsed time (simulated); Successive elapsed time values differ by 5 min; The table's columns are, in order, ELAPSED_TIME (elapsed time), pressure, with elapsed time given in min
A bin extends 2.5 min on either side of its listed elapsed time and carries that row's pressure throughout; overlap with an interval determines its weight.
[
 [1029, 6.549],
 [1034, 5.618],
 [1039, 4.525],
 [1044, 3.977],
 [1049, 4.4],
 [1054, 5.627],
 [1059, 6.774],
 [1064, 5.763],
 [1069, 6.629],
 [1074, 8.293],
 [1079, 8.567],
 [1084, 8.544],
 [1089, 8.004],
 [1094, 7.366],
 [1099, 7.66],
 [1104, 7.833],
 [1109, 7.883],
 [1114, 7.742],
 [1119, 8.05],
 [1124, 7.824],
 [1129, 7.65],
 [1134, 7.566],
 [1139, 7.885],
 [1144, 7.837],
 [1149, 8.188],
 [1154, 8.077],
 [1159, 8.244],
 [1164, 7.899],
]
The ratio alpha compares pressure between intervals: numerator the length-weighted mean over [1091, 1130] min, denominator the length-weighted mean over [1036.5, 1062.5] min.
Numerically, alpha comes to 1.5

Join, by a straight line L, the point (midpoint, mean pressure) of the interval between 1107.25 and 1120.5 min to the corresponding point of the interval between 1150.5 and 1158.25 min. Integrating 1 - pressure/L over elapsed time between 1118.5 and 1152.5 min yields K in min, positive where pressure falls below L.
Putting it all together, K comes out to 0.7 min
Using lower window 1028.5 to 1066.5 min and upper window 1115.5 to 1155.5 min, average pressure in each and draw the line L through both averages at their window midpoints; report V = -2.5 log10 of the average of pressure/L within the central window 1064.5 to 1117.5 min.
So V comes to -0.18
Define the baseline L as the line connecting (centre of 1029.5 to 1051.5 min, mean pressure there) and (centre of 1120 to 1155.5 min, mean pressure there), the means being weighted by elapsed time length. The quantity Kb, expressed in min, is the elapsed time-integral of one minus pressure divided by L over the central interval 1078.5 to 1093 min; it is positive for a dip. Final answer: -4.7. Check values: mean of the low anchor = 4.8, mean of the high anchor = 7.86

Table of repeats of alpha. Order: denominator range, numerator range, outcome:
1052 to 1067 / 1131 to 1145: 1.27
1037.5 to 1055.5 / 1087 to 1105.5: 1.68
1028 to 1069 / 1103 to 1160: 1.45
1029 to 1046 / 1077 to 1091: 1.68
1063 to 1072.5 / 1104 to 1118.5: 1.21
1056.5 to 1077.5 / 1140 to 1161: 1.16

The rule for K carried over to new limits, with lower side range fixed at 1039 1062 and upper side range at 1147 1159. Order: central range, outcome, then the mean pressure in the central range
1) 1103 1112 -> -1.39 min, 7.86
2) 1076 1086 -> -4.16 min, 8.54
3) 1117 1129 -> -0.99 min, 7.87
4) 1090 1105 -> -2.58 min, 7.64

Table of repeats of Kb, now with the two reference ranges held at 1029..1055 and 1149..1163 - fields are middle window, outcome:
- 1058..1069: -1.46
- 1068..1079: -3.74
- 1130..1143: -0.24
